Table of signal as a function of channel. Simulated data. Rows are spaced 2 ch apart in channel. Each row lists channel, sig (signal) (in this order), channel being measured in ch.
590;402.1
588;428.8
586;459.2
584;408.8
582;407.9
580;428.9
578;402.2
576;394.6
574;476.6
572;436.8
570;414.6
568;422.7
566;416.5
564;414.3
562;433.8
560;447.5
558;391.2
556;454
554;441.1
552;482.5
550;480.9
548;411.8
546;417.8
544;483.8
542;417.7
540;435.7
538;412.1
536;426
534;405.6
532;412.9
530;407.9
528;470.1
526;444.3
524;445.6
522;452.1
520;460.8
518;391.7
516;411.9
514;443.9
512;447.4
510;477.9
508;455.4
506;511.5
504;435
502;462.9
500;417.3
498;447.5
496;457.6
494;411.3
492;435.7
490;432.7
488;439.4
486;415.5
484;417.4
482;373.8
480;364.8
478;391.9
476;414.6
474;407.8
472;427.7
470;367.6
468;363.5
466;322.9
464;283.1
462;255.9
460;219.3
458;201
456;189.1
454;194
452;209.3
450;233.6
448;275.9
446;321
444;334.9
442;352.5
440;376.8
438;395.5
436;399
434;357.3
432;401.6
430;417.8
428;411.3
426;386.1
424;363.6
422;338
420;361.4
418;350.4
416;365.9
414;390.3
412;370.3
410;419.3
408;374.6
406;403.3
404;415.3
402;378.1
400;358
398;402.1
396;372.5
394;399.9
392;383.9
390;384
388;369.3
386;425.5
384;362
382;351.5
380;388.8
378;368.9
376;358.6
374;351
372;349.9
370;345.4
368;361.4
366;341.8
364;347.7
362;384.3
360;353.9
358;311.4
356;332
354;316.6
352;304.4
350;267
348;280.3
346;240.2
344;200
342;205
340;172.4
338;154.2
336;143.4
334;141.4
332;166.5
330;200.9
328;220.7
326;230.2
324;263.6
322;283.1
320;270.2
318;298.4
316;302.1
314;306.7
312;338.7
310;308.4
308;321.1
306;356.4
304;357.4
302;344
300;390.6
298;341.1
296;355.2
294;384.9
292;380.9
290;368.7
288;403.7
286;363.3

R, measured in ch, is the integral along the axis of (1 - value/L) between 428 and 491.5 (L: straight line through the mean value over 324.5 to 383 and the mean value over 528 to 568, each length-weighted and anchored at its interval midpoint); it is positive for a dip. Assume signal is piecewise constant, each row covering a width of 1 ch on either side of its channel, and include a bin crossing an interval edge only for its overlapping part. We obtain 3.8 ch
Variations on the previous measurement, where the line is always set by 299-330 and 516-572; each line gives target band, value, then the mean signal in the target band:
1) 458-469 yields 3.02 ch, 281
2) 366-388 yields -1.76 ch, 365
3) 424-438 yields -0.93 ch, 393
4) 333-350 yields 6.52 ch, 197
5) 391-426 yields -2.33 ch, 379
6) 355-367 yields -0.59 ch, 345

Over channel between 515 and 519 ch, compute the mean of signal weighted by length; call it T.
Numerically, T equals 402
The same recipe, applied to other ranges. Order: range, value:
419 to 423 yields 350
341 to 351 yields 238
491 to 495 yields 424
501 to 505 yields 449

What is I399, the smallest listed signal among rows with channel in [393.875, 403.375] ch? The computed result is 358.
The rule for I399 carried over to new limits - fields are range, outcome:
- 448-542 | 189.1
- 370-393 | 345.4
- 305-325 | 263.6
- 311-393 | 141.4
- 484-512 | 411.3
